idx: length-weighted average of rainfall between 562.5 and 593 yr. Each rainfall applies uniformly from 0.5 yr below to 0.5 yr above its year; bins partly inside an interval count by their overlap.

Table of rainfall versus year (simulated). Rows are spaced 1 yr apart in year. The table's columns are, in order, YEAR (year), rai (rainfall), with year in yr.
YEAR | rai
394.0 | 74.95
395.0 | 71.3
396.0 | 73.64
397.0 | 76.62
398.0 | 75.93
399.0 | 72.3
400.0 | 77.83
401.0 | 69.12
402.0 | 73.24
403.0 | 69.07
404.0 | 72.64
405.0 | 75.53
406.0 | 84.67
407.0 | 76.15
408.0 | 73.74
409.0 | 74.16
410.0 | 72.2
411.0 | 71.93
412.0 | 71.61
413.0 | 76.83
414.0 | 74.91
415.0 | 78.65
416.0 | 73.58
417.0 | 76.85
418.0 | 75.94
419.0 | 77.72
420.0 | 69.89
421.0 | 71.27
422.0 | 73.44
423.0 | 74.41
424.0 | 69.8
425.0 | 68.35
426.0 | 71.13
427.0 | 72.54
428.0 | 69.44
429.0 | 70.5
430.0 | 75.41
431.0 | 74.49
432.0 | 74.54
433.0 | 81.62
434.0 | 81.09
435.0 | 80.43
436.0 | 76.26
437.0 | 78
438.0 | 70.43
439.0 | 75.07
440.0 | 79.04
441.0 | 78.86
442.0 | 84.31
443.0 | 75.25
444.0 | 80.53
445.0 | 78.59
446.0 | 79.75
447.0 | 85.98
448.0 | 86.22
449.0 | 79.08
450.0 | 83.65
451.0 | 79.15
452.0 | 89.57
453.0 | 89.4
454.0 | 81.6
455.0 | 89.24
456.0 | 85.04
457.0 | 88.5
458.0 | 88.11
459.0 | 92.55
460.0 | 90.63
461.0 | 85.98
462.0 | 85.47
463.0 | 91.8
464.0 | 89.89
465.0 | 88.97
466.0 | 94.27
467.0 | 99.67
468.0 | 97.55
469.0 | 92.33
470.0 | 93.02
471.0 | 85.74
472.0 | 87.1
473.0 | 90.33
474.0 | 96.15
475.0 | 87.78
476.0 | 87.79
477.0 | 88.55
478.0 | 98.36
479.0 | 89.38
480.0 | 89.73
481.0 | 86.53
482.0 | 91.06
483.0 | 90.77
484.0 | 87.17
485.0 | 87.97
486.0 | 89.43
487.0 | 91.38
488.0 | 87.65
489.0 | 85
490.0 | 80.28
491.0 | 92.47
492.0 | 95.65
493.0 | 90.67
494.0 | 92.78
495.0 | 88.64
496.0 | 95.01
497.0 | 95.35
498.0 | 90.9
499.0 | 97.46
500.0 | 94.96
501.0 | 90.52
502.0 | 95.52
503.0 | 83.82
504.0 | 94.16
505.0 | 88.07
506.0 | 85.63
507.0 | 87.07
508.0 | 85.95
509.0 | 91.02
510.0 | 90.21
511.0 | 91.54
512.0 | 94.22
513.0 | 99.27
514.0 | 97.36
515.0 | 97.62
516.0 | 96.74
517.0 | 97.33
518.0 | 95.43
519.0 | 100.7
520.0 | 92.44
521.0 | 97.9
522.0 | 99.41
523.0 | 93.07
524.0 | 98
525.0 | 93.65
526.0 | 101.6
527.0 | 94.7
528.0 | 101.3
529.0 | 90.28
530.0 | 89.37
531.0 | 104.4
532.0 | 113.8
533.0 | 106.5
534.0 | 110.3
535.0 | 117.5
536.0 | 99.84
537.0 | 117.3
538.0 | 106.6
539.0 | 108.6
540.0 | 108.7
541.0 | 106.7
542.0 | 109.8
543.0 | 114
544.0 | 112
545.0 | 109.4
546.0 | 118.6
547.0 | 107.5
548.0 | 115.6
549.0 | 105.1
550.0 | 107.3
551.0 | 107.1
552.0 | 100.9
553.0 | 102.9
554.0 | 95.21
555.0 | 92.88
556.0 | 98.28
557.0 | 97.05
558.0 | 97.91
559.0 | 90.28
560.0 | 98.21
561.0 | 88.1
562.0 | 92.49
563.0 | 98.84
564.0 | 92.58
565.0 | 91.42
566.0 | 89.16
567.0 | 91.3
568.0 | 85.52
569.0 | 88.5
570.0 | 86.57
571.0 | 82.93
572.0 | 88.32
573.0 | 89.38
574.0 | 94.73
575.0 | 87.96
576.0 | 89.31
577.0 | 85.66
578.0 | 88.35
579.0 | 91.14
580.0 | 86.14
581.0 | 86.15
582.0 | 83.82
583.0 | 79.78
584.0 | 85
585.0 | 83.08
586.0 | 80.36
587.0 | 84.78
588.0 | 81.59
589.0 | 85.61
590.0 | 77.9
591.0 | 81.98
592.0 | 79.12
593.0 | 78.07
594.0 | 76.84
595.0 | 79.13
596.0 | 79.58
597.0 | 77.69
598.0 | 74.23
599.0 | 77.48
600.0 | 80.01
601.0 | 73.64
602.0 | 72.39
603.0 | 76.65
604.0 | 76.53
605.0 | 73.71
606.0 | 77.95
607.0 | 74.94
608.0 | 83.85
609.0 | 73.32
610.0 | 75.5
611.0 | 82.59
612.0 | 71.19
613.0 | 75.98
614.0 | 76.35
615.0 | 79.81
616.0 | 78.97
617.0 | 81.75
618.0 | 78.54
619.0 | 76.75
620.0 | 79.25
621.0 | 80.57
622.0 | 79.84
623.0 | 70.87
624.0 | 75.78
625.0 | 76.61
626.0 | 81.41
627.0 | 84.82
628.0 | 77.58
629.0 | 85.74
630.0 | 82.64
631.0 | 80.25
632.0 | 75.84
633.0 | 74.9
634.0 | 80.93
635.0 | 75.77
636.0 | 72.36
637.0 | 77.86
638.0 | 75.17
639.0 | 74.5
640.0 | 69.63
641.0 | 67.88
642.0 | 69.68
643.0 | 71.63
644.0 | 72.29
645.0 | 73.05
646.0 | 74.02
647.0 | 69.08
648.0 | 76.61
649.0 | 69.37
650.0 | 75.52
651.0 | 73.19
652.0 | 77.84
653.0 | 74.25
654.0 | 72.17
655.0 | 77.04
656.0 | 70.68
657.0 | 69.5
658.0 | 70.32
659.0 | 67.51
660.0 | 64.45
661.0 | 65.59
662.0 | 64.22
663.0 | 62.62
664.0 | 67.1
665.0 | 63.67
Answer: 86.4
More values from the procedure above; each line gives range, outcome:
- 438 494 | 87.5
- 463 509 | 90.6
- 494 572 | 97.9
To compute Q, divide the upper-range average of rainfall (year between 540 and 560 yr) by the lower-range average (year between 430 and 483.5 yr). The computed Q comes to 1.22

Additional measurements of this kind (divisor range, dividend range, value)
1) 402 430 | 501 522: 1.27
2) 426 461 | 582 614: 0.97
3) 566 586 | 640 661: 0.82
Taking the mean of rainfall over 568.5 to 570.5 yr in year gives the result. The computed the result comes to 87.5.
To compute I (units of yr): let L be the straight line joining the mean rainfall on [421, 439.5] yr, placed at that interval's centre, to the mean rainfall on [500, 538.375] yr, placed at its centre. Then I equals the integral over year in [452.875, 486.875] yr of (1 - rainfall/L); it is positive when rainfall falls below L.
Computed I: -2.3 yr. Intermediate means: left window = 74.2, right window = 97.1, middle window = 90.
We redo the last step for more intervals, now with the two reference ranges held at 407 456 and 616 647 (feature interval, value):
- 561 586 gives -3.7 yr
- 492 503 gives -2.3 yr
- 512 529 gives -4.5 yr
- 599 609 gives 0.0 yr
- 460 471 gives -2.1 yr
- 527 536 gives -3.1 yr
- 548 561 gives -3.9 yr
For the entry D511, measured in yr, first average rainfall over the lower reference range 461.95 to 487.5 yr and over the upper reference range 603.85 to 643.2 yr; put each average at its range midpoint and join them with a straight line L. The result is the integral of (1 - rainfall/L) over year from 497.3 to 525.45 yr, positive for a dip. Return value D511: -2.0 yr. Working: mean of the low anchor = 90.8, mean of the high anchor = 77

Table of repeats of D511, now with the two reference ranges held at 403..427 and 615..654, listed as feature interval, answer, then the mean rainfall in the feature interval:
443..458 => -1.92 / 83.9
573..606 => -2.57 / 81.6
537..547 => -4.71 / 111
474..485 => -2.25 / 89.9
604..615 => -0.12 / 76.7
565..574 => -1.53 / 88.3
